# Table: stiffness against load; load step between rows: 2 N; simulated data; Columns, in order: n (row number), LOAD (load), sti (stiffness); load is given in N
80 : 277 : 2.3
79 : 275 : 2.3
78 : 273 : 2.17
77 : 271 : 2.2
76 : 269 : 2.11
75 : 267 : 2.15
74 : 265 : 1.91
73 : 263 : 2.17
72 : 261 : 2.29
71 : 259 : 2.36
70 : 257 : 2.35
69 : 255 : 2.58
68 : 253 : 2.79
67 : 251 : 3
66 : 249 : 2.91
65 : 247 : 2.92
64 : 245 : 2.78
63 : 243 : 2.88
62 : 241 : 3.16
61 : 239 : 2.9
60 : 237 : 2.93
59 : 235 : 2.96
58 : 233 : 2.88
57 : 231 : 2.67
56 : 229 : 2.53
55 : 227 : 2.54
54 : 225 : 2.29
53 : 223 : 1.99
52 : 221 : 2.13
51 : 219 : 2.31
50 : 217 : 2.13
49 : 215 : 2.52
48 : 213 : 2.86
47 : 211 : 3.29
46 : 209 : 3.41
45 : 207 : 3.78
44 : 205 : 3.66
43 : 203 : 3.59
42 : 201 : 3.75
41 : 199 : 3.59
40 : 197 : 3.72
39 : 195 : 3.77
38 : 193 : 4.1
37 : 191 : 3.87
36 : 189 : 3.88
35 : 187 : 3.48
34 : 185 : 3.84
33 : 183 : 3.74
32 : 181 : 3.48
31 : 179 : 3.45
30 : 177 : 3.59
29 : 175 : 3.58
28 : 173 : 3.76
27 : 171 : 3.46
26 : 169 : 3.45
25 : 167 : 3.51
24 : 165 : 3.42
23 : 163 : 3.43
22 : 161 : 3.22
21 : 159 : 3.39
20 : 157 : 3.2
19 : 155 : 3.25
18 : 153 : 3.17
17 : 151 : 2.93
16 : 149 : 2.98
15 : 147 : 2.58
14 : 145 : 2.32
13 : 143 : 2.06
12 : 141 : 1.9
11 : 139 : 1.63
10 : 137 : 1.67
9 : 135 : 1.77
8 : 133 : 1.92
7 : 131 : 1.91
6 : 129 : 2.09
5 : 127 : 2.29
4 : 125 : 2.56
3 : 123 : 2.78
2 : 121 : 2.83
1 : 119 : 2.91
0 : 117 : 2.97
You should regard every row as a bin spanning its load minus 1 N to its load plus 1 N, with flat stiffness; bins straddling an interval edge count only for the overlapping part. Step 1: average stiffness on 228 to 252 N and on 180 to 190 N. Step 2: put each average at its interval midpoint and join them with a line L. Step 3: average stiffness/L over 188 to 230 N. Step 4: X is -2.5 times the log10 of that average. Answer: 0.08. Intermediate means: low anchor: 3.68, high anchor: 2.88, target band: 3.13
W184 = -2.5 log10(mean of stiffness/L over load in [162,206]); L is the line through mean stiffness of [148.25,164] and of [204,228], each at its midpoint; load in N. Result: -0.217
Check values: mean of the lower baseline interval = 3.2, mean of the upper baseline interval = 2.74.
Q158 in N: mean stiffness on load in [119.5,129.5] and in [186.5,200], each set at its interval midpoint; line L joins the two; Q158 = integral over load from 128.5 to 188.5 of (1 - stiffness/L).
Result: 4.6 N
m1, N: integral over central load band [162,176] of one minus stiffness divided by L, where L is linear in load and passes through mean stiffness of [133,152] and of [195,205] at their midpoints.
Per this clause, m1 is -3.14 N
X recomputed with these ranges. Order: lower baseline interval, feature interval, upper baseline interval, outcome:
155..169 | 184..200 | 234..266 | -0.21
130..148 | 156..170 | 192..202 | -0.23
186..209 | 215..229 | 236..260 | 0.40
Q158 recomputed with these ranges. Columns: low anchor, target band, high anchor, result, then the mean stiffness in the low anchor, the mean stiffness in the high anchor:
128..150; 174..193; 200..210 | -3.35 N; 2.08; 3.64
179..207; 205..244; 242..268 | 4.32 N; 3.72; 2.55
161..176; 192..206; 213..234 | -4.05 N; 3.5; 2.42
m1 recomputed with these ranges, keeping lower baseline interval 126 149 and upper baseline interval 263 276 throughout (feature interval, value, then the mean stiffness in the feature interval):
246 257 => -3.4 N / 2.8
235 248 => -4.9 N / 2.93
